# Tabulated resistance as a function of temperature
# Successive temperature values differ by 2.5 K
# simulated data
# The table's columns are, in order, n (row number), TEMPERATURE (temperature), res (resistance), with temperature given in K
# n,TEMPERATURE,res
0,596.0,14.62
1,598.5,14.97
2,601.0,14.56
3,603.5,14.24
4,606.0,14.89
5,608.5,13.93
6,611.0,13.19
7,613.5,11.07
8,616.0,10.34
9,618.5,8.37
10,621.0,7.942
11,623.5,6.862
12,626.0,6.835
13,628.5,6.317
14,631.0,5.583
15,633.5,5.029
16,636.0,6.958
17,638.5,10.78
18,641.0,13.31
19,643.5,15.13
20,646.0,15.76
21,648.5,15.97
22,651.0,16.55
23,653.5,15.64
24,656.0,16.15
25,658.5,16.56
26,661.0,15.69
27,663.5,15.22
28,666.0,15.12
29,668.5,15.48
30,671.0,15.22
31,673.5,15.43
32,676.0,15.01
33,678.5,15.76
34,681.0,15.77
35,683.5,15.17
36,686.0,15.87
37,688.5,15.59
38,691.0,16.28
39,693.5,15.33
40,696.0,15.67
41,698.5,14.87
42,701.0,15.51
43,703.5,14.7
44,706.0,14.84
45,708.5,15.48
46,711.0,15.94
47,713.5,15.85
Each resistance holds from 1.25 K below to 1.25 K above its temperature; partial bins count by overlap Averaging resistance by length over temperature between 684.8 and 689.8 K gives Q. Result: 15.7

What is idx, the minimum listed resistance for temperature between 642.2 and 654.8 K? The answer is 15.13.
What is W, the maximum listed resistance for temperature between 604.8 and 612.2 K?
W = 14.89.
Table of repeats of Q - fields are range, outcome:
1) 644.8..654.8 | 16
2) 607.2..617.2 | 12.2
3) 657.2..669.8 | 15.6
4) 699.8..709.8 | 15.1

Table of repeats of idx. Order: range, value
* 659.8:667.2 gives 15.12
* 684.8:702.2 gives 14.87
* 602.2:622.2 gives 7.942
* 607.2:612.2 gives 13.19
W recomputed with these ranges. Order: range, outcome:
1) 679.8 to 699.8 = 16.28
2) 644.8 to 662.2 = 16.56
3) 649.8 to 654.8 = 16.55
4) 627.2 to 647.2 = 15.76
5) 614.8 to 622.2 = 10.34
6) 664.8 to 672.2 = 15.48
